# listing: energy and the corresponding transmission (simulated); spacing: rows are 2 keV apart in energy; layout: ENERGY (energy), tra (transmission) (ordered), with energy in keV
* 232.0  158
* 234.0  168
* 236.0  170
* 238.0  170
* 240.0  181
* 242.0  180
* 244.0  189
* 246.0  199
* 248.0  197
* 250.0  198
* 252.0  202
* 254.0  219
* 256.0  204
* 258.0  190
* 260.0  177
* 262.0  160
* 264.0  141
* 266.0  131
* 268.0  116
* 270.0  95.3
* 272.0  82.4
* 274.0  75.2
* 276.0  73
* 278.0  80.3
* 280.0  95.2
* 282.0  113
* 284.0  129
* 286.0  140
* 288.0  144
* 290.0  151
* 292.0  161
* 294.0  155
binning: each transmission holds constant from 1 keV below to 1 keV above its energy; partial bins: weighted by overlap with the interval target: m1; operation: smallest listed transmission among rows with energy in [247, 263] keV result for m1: 160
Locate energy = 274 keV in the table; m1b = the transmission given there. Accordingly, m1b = 75.2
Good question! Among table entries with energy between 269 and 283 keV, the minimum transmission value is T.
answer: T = 73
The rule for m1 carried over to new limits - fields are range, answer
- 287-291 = 144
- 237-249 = 170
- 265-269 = 116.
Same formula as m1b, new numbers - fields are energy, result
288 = 144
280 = 95.2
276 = 73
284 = 129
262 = 160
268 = 116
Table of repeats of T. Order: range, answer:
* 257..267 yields 131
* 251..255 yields 202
